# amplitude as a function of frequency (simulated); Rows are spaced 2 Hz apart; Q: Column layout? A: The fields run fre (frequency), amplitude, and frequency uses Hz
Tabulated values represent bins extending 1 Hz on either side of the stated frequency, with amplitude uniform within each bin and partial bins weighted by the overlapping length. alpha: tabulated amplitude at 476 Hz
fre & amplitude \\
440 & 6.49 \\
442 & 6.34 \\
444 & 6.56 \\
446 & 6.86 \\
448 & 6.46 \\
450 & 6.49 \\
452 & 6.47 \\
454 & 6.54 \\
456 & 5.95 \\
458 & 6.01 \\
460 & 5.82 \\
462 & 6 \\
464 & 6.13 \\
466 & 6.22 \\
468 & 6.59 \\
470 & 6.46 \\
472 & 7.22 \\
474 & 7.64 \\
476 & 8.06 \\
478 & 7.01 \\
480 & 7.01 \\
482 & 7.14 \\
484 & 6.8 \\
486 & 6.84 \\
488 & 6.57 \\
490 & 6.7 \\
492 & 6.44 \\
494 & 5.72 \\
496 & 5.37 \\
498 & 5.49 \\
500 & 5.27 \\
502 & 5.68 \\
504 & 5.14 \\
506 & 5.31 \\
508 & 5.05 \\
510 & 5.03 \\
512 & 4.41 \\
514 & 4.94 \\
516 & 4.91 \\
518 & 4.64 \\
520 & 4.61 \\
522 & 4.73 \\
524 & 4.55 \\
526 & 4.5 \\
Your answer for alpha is 8.06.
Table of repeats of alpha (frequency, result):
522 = 4.73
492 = 6.44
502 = 5.68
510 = 5.03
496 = 5.37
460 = 5.82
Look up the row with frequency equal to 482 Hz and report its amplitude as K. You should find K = 7.14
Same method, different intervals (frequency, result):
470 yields 6.46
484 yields 6.8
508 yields 5.05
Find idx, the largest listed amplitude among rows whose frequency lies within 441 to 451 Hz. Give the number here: 6.86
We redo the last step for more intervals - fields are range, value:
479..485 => 7.14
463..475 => 7.64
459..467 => 6.22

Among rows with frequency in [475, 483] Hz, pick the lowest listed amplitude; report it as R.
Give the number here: 7.01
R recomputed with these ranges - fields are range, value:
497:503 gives 5.27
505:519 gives 4.41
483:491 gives 6.57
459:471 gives 5.82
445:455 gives 6.46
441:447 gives 6.34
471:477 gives 7.22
